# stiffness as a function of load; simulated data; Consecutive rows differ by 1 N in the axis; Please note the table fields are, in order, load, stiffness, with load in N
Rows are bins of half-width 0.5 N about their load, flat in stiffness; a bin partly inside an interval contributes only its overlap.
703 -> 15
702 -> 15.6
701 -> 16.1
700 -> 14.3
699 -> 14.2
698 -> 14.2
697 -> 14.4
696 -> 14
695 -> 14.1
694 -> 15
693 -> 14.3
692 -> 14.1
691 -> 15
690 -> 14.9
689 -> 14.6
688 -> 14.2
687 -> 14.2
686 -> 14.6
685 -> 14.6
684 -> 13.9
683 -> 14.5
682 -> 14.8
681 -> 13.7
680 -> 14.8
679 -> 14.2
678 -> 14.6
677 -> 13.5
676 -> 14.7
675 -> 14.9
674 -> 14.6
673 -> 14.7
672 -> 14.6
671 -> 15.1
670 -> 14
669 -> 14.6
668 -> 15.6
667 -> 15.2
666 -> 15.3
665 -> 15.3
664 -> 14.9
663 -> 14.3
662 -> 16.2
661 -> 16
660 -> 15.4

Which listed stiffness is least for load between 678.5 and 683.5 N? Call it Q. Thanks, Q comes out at 13.7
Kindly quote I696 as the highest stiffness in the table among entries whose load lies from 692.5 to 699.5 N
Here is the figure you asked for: 15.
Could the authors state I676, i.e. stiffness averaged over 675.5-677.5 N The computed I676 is 14.1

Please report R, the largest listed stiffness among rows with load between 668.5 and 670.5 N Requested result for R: 14.6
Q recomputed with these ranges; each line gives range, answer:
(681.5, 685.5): 13.9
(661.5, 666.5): 14.3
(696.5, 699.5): 14.2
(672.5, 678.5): 13.5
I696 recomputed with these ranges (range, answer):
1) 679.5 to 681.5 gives 14.8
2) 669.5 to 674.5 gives 15.1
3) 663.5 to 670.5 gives 15.6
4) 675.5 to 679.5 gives 14.7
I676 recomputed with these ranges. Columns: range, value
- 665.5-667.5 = 15.2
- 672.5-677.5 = 14.5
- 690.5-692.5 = 14.6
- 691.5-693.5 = 14.2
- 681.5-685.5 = 14.4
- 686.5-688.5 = 14.2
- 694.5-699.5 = 14.2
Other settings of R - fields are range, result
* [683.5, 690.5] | 14.9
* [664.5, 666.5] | 15.3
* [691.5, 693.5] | 14.3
